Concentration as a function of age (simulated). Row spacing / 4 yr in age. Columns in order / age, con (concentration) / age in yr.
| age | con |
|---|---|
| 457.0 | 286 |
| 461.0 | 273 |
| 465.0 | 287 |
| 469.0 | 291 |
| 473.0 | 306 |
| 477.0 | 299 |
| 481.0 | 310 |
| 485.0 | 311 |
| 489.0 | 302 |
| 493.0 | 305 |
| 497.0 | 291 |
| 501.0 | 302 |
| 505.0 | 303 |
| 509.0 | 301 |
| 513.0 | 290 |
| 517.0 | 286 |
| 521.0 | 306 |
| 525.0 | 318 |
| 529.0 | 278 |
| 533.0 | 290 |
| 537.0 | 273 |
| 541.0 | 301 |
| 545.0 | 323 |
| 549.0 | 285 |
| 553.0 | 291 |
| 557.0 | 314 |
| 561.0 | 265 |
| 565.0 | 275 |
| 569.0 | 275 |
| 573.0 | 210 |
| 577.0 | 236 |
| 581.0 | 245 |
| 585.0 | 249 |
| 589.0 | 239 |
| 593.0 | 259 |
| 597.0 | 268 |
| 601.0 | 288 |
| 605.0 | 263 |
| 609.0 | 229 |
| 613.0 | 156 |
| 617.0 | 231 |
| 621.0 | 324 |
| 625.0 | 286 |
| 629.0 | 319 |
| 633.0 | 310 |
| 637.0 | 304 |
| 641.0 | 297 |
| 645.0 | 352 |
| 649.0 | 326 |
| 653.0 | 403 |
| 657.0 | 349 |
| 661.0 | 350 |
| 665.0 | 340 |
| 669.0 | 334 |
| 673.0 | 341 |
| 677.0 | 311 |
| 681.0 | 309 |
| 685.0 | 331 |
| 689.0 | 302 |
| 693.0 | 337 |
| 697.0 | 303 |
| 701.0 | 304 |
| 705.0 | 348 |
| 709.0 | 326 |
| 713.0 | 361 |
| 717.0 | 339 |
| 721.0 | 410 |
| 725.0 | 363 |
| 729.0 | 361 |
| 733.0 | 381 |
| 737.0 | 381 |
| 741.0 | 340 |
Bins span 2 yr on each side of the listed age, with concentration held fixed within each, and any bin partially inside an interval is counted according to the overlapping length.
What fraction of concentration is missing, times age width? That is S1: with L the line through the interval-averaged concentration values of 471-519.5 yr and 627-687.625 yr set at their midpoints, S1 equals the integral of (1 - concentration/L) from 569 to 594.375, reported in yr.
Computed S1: 6.0 yr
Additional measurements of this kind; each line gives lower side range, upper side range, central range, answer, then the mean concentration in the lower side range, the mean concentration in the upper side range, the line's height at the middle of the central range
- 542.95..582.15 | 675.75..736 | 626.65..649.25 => -0.6 yr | 273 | 340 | 308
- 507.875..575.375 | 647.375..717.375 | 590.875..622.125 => 5.9 yr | 287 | 334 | 308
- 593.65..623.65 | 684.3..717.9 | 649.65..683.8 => -4.8 yr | 252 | 327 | 300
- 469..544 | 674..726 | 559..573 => 2.1 yr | 299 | 334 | 309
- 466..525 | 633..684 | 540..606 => 9.7 yr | 301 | 334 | 316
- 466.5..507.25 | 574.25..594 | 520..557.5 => -3.7 yr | 302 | 244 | 271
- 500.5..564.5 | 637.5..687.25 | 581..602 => 3.7 yr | 295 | 336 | 313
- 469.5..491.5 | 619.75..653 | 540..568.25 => 1.8 yr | 305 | 320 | 312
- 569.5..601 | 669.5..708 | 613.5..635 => -0.6 yr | 248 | 321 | 276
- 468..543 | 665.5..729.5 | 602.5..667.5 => 4.3 yr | 298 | 336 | 324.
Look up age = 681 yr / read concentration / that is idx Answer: 309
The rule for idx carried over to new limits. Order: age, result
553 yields 291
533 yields 290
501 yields 302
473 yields 306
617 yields 231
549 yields 285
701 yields 304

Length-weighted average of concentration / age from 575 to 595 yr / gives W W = 246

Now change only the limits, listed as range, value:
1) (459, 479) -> 291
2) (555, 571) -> 282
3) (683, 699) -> 318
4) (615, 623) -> 278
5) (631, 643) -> 304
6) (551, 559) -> 302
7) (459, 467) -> 280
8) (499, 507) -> 302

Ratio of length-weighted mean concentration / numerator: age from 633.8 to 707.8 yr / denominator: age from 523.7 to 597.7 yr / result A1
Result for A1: 1.21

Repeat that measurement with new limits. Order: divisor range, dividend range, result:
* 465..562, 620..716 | 1.10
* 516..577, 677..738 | 1.20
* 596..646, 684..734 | 1.24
